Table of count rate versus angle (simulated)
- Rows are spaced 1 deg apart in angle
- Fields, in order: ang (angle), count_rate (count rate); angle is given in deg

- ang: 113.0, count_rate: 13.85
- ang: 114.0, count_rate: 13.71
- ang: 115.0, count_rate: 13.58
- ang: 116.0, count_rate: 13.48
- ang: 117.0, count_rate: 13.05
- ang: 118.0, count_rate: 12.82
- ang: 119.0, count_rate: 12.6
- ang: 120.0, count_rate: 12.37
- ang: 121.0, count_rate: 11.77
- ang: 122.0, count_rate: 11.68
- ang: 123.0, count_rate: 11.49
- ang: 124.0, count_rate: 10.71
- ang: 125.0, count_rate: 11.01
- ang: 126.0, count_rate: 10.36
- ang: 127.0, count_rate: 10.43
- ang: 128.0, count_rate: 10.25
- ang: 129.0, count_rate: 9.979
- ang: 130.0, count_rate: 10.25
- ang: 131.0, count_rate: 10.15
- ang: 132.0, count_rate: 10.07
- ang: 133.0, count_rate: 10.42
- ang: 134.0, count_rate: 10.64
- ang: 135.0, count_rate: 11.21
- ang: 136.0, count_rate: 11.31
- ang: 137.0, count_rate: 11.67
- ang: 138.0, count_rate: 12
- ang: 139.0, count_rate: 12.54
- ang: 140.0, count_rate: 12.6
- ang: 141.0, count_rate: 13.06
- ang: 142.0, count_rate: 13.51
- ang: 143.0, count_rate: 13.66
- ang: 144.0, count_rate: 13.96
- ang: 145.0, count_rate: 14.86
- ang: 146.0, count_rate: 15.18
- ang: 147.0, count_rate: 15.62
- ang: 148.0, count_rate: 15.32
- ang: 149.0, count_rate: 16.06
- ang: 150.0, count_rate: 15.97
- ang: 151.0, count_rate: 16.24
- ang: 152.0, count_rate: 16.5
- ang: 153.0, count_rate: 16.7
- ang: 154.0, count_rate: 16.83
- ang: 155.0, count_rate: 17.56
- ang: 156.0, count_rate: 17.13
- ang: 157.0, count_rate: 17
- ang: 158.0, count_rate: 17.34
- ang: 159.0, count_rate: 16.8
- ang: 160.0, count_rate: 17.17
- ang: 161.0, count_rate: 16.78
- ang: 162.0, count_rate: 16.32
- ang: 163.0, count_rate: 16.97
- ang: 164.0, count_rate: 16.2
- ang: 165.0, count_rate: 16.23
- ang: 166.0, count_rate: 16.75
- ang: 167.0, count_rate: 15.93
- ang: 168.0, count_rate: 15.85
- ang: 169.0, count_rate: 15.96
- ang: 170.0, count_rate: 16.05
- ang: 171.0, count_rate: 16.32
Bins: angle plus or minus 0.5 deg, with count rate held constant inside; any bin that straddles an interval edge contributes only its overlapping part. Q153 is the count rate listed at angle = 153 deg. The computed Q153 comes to 16.7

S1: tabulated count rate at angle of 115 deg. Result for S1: 13.58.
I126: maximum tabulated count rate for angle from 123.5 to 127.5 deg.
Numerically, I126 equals 11.01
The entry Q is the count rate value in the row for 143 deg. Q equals 13.66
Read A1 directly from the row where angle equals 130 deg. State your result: 10.25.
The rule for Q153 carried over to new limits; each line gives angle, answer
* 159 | 16.8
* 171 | 16.32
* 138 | 12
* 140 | 12.6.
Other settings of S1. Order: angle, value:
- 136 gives 11.31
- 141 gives 13.06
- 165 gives 16.23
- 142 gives 13.51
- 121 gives 11.77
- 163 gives 16.97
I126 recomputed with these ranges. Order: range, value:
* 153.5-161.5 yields 17.56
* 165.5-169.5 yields 16.75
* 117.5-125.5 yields 12.82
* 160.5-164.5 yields 16.97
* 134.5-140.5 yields 12.6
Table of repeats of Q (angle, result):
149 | 16.06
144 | 13.96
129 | 9.979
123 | 11.49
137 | 11.67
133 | 10.42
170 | 16.05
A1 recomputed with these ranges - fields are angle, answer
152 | 16.5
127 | 10.43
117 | 13.05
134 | 10.64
